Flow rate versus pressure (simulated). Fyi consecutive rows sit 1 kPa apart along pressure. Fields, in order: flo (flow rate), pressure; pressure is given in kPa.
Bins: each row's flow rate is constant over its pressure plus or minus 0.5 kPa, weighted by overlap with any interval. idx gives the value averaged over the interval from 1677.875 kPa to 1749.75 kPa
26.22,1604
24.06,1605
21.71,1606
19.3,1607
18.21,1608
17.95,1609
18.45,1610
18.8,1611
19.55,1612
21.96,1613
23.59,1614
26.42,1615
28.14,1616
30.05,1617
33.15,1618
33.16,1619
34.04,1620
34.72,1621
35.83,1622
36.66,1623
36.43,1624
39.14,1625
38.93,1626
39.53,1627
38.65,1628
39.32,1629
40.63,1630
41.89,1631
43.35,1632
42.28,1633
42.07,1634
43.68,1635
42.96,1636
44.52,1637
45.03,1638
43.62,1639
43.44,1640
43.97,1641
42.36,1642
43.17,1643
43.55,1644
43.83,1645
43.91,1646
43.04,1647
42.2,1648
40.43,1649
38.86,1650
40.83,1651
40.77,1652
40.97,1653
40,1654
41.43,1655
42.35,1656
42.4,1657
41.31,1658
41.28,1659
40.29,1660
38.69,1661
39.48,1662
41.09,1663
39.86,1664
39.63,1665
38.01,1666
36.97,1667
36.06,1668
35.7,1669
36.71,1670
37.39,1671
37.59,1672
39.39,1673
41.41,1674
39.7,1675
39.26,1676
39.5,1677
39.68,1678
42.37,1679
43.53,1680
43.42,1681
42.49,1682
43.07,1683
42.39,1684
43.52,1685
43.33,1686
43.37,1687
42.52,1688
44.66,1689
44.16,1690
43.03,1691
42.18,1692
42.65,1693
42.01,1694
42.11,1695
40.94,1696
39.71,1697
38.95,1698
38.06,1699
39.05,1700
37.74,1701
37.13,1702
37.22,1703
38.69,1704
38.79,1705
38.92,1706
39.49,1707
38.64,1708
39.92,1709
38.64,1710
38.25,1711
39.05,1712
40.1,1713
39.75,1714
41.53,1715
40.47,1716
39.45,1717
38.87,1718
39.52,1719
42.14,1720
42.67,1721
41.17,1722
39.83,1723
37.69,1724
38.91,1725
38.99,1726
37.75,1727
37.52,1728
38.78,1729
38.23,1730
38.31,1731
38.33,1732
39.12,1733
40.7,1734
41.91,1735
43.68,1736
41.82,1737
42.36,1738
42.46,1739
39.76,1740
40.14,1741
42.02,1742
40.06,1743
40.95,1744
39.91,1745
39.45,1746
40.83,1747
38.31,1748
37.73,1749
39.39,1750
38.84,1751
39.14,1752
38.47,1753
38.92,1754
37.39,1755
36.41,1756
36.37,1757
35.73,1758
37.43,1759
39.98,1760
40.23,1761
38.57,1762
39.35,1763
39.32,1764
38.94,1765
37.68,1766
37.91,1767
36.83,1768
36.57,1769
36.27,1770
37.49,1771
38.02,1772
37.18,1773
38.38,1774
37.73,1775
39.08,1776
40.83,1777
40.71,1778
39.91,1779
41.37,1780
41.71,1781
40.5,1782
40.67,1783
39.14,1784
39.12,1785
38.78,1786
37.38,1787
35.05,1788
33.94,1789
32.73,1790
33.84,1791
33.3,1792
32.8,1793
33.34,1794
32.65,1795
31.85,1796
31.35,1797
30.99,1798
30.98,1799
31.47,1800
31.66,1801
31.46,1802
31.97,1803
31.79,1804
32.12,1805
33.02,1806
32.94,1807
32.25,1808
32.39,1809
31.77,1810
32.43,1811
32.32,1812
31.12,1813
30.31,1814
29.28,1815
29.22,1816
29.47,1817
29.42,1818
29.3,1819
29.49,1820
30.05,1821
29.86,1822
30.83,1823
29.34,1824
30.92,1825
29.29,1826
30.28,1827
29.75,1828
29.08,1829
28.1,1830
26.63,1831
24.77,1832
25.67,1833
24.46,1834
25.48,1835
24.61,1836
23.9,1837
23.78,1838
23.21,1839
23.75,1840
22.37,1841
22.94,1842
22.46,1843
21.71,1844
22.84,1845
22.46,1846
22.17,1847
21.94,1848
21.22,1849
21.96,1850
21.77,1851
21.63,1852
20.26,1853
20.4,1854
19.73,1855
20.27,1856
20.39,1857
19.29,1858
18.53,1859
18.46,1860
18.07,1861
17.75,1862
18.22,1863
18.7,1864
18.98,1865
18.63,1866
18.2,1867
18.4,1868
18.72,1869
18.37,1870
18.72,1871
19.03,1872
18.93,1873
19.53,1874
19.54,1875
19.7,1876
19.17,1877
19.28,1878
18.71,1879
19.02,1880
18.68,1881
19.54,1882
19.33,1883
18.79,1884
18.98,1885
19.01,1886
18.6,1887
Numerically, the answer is 40.4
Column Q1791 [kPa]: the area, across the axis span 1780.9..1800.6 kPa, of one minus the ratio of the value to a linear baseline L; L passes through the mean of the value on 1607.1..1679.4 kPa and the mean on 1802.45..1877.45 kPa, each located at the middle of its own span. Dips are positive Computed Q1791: -5.0 kPa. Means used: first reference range 37.6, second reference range 24.6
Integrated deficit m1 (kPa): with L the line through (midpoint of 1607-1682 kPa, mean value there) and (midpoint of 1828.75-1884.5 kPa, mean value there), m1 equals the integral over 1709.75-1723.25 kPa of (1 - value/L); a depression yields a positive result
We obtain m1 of -3.4 kPa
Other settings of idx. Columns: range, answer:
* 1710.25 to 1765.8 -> 39.5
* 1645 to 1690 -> 40.8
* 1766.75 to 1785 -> 38.9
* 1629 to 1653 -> 42.5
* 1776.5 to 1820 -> 33.9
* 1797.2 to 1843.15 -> 28.9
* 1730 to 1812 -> 37.2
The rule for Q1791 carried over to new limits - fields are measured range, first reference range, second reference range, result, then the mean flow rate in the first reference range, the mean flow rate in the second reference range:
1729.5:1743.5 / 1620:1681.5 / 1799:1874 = -3.0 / 40.5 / 25.2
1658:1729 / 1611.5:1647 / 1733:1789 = -2.9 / 37.9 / 39.1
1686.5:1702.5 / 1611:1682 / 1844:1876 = -3.0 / 38.8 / 19.8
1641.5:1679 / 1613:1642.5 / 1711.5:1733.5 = -1.8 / 37.9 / 39.5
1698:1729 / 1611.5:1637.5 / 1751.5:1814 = -2.9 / 35.8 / 35.9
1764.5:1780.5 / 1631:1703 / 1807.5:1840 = -2.8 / 41.2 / 28.6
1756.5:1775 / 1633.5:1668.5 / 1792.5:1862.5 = -3.4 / 41.5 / 26.9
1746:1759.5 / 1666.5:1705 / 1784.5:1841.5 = -1.2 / 40.4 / 30.3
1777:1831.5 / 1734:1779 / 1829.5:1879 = -4.6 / 39.1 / 21.1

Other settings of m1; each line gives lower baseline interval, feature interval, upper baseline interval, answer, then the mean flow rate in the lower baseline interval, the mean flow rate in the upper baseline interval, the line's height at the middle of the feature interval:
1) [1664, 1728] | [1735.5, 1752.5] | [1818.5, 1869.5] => -2.8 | 40.1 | 23.4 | 34.6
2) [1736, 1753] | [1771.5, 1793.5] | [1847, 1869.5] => -2.9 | 40.2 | 19.7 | 33.4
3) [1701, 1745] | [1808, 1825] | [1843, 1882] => -2.7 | 39.7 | 19.8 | 26.3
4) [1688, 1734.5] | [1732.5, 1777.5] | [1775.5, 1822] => -2.8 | 39.8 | 33.8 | 36.8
